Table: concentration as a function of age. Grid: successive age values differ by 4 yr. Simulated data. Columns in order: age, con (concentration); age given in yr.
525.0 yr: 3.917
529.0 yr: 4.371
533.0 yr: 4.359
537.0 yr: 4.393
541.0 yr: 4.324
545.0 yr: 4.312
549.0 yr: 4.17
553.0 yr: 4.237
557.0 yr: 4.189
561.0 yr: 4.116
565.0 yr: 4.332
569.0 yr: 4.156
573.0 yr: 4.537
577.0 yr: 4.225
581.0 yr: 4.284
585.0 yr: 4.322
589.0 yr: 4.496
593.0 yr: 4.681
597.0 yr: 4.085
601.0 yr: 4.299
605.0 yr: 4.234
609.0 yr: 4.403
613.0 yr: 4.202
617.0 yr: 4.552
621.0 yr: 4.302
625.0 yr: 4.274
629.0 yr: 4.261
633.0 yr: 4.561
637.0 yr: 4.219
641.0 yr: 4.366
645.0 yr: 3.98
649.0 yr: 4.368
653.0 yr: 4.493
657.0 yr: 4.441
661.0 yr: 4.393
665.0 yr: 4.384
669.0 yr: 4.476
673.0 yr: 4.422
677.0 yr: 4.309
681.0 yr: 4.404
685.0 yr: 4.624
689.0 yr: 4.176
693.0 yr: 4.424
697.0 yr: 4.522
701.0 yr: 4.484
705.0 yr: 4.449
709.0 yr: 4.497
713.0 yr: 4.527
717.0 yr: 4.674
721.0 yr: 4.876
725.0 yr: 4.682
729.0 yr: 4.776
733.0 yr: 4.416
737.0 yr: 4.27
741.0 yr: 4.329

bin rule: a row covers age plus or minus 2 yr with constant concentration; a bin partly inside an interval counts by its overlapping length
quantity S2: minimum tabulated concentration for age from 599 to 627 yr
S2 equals 4.202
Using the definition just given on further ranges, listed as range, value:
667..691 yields 4.176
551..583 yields 4.116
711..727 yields 4.527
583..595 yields 4.322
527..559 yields 4.17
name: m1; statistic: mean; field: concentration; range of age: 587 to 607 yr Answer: 4.36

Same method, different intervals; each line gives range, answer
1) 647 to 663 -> 4.42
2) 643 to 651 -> 4.17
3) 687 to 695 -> 4.3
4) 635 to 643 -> 4.29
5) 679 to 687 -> 4.51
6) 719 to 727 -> 4.78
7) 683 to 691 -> 4.4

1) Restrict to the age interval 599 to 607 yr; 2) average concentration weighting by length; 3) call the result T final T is 4.27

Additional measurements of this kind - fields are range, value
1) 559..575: 4.29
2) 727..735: 4.6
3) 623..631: 4.27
